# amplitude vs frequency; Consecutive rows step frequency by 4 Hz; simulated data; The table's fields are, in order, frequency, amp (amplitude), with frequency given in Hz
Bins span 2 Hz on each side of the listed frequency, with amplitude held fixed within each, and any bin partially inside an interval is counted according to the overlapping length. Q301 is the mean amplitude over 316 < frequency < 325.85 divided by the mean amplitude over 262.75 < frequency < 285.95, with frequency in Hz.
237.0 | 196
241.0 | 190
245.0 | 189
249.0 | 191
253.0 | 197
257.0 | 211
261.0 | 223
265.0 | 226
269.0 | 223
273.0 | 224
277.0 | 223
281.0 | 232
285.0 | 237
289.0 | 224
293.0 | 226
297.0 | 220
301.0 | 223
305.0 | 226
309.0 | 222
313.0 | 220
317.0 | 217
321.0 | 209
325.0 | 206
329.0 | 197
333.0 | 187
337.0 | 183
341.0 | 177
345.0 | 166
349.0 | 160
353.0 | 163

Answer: 0.9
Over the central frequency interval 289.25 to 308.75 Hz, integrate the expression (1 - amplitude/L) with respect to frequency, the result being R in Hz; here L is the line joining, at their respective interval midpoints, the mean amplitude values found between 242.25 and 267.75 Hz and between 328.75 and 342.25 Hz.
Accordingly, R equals -2.9 Hz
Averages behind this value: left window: 206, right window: 185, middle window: 224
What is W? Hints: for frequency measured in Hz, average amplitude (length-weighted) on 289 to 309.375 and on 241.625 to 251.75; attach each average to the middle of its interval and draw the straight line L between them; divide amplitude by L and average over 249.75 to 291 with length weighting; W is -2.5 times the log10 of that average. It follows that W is -0.08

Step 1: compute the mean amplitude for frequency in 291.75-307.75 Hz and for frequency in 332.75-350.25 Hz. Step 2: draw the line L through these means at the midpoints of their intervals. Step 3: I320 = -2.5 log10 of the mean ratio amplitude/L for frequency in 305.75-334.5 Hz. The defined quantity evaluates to -0.053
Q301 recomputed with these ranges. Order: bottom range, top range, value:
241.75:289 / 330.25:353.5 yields 0.81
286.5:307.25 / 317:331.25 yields 0.92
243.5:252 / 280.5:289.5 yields 1.22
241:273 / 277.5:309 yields 1.09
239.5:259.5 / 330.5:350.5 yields 0.89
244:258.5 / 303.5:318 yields 1.12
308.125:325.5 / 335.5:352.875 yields 0.79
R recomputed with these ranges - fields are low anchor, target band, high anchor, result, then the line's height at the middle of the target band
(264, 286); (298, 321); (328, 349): -2.2 Hz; 201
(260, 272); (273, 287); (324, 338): -0.8 Hz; 217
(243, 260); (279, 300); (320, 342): -3.4 Hz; 196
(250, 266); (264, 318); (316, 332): -4.1 Hz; 209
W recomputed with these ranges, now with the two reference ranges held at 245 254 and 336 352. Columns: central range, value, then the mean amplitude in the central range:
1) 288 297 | -0.22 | 224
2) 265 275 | -0.19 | 224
